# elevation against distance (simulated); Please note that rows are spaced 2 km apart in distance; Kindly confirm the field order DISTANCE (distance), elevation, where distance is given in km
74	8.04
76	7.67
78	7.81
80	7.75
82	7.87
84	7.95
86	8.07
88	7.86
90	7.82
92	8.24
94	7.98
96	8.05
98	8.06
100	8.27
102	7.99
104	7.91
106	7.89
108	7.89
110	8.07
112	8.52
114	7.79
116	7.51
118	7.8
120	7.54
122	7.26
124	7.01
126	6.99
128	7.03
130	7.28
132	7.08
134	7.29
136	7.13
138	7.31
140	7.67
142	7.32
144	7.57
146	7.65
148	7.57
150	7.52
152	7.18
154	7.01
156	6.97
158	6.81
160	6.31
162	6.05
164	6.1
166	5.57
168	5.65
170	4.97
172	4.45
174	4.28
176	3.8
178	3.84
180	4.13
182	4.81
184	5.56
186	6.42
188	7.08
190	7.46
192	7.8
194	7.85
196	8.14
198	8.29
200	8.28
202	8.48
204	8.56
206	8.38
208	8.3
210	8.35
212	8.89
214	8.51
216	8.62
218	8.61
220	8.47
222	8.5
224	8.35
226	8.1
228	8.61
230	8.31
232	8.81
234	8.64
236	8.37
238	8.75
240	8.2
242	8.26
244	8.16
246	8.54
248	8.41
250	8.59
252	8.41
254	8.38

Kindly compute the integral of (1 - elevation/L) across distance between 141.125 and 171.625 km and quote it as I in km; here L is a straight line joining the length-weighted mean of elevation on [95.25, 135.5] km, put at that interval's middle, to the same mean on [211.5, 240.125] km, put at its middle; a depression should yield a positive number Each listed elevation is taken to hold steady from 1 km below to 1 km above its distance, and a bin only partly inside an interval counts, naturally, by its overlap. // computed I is 5.1 km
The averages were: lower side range 7.65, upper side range 8.52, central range 6.63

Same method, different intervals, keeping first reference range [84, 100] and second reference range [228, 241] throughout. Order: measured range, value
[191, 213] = 0.3 km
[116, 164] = 6.0 km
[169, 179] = 4.9 km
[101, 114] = 0.1 km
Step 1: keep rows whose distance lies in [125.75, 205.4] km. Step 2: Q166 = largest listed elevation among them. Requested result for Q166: 8.56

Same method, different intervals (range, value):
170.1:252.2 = 8.89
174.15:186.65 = 6.42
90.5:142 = 8.52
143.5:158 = 7.65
